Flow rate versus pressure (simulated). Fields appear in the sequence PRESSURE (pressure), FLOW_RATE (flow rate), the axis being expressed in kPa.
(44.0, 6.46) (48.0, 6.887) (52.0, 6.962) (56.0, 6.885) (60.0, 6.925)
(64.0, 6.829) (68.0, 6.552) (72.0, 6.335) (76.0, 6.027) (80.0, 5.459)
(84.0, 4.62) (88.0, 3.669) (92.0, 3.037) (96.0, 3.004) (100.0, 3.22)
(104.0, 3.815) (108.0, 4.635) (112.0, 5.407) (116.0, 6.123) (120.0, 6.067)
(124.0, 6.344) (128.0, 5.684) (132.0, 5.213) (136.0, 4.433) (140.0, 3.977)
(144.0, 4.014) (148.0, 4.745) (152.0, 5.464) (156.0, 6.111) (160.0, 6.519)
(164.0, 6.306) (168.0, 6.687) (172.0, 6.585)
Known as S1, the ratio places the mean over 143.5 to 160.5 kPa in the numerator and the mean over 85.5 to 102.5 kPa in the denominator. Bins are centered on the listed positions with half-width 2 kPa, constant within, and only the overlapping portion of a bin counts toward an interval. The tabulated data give 1.64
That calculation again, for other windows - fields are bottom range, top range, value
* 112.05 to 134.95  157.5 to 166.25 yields 1.11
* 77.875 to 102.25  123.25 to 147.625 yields 1.26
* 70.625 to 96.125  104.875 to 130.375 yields 1.20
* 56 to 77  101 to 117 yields 0.73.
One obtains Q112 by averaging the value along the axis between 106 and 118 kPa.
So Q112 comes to 5.39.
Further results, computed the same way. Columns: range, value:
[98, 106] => 3.52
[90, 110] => 3.54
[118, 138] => 5.55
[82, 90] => 4.14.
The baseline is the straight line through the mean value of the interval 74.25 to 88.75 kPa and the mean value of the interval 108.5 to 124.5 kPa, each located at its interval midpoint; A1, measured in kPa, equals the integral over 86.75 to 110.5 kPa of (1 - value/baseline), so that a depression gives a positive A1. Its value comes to 8.0 kPa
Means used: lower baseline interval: 5.03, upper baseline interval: 5.83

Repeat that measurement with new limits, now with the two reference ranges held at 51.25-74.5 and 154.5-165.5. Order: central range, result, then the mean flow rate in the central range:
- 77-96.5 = 7.3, 4.14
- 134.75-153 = 5.4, 4.48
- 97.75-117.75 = 5.9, 4.6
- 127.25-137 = 2.0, 5.11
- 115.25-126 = 0.5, 6.18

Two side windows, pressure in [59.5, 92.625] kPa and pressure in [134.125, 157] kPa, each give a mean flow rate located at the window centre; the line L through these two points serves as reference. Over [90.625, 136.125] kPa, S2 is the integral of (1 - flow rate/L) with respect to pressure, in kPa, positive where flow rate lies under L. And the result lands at 2.6 kPa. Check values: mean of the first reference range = 5.53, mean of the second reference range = 4.73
